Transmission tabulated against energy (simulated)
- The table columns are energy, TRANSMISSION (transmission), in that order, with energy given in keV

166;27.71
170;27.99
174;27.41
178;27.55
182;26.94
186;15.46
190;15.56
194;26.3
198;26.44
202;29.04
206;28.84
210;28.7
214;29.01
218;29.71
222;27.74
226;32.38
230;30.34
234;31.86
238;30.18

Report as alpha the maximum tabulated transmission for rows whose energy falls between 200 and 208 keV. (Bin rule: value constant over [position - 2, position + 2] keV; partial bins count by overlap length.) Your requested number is 29.04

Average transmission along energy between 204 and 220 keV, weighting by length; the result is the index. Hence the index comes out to 29.1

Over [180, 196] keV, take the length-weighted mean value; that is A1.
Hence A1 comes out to 21.1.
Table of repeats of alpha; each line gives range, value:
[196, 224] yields 29.71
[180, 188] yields 26.94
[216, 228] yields 32.38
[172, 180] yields 27.55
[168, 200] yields 27.99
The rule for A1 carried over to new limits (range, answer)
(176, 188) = 23.3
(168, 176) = 27.7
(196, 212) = 28.3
